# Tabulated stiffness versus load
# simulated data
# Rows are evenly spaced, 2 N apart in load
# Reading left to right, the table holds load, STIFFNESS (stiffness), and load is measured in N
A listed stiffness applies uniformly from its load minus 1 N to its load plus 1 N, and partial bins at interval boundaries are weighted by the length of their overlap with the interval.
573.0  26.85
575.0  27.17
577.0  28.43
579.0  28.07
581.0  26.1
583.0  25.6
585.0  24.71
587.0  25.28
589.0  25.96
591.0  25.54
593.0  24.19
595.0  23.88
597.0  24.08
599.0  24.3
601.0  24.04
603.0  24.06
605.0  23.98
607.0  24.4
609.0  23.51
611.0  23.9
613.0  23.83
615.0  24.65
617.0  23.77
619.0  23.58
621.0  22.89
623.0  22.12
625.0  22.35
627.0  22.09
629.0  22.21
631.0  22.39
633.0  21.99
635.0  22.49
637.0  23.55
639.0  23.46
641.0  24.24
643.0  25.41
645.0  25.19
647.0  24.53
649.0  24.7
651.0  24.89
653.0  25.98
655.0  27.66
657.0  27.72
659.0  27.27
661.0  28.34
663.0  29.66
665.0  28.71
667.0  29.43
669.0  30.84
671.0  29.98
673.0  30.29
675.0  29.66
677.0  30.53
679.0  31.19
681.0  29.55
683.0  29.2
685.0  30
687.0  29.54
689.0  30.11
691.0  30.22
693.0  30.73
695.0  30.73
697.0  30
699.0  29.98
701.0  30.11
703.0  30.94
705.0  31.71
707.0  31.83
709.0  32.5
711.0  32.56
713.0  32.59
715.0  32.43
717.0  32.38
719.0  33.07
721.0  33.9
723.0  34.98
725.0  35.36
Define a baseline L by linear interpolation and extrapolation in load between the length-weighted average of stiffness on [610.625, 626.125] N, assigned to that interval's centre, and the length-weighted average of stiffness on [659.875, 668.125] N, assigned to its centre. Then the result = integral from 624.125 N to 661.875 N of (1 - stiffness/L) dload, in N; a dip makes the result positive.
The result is 2.7 N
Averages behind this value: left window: 23.4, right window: 29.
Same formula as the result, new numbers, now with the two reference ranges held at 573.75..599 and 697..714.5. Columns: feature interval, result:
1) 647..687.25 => 1.34 N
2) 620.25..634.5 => 2.78 N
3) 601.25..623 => 2.55 N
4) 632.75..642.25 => 1.64 N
